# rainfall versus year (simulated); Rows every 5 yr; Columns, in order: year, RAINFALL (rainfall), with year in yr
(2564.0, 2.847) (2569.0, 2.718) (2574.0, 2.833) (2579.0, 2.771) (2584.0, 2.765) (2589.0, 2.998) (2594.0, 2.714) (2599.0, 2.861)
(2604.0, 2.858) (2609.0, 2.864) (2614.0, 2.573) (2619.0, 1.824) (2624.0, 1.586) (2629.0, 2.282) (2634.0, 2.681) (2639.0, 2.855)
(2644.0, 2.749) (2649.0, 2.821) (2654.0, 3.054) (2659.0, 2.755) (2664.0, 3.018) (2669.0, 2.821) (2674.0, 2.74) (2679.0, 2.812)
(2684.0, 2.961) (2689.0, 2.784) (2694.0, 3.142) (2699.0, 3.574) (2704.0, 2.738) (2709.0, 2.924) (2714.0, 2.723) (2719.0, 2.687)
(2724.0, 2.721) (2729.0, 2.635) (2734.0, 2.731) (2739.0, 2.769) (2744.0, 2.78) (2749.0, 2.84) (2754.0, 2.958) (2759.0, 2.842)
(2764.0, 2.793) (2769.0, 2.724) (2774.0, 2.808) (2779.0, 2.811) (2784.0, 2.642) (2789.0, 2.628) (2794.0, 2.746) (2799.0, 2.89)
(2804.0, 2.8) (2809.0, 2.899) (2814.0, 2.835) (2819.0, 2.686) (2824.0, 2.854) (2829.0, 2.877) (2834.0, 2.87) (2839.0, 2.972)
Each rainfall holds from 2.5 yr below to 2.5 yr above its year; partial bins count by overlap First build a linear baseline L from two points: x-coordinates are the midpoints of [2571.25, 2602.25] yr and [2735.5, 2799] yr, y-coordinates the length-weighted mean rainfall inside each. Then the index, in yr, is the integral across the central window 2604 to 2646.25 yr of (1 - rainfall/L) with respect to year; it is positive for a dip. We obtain 5.47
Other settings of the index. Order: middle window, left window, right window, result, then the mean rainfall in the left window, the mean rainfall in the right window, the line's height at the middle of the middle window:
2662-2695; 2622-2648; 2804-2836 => -4.2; 2.47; 2.83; 2.55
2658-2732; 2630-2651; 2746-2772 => -2.4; 2.74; 2.83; 2.78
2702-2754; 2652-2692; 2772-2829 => 1.2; 2.87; 2.79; 2.83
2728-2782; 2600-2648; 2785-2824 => -1.8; 2.5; 2.78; 2.7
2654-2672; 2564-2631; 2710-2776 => -1.4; 2.6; 2.77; 2.68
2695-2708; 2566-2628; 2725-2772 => -1.9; 2.61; 2.78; 2.73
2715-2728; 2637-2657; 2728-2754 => 0.5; 2.87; 2.78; 2.8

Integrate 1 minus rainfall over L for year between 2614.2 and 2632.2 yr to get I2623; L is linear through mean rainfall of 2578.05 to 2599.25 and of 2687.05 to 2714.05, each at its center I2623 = 5.4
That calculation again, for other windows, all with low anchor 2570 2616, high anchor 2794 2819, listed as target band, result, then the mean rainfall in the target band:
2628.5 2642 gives 0.7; 2.66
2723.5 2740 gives 0.7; 2.71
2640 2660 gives -0.3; 2.85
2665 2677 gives 0.0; 2.81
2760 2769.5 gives 0.1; 2.78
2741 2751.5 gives 0.0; 2.81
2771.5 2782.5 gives 0.1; 2.79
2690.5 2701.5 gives -1.9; 3.31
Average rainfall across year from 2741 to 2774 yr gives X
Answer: 2.82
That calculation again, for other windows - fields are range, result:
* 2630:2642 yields 2.71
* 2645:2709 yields 2.93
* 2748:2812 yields 2.8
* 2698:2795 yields 2.79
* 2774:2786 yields 2.75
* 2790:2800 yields 2.78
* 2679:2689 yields 2.88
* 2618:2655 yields 2.48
